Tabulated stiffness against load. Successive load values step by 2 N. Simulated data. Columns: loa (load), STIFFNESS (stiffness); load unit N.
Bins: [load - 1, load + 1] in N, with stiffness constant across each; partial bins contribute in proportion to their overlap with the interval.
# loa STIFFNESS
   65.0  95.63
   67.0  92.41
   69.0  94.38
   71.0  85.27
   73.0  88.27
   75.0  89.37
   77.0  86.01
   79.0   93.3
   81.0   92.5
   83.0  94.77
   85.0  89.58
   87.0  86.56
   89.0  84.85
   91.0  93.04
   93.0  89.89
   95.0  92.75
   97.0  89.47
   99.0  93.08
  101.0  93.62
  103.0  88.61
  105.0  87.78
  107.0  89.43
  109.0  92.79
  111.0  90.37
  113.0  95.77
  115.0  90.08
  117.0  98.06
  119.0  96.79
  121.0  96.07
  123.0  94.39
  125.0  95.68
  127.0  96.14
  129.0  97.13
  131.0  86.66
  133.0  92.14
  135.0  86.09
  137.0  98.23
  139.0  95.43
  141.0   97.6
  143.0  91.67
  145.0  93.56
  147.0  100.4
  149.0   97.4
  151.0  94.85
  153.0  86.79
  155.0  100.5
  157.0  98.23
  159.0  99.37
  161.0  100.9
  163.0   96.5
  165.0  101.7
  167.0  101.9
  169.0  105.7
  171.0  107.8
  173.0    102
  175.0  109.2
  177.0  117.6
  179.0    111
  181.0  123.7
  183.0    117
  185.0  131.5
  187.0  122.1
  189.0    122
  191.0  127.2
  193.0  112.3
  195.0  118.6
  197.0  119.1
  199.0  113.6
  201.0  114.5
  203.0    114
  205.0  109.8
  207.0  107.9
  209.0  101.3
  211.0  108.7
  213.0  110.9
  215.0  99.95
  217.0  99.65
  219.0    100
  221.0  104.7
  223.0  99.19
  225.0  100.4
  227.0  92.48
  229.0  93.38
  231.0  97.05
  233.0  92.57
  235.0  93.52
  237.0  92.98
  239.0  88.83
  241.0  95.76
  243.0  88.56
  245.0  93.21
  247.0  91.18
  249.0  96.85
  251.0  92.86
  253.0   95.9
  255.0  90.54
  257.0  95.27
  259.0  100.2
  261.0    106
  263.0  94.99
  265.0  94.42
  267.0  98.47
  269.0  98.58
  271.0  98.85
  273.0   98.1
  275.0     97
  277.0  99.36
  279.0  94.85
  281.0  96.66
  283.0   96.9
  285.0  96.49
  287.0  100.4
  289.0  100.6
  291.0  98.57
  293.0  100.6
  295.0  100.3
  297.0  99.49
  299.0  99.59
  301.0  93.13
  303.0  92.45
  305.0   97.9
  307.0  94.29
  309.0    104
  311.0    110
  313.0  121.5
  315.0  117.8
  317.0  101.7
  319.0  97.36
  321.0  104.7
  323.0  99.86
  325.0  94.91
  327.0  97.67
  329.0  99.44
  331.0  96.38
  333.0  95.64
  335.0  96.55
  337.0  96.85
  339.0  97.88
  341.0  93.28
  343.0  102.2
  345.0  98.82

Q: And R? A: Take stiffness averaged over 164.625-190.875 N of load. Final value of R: 114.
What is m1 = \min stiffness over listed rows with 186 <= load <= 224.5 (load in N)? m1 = 99.19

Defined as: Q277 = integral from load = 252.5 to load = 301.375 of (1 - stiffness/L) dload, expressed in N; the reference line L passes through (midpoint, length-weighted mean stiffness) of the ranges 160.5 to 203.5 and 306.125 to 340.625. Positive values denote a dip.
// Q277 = 3.45 N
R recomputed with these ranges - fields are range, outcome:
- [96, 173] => 95.3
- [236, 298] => 96.5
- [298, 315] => 103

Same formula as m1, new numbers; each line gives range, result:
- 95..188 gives 86.09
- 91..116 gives 87.78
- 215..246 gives 88.56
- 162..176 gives 96.5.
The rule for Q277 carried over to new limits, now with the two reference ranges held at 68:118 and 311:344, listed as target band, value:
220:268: 1.0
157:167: -0.6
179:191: -3.5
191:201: -2.3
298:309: 0.4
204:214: -1.2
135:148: -0.3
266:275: 0.0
